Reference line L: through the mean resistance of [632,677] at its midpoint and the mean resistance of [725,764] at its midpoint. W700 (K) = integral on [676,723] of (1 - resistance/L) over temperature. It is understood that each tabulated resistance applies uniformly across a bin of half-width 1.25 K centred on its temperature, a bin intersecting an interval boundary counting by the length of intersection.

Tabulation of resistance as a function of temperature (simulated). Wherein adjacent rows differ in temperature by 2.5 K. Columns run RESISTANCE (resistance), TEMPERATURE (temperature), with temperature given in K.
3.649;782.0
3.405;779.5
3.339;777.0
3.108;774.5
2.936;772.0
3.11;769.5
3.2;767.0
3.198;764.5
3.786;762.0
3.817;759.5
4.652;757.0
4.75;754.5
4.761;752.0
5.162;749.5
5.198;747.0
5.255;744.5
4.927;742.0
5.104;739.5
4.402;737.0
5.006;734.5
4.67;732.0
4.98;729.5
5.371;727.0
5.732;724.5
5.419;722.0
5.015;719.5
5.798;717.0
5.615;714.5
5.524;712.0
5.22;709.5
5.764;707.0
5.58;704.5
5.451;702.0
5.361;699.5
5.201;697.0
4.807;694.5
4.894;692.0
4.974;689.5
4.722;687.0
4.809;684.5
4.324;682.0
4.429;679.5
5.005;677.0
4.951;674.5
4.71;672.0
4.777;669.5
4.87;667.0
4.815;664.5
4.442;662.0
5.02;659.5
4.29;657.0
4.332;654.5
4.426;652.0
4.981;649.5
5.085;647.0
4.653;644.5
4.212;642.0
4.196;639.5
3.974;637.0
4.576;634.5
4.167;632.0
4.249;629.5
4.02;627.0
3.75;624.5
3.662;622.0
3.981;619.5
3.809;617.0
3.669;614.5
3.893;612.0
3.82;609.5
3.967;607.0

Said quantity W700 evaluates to -4.6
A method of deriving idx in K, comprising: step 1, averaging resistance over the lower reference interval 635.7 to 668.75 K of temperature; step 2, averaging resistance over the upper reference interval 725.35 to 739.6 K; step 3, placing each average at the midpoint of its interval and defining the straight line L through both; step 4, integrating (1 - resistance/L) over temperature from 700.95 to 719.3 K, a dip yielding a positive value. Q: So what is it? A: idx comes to -2.7 K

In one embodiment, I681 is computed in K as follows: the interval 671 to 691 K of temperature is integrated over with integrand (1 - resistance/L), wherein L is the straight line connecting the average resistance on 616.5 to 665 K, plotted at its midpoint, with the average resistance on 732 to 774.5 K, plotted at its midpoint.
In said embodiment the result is -1.9 K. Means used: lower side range 4.33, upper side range 4.3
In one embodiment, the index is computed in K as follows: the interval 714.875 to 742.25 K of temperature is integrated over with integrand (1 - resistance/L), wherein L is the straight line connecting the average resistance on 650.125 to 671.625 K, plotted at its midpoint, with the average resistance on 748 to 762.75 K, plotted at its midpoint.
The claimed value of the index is -3.6 K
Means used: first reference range 4.64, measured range 5.15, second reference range 4.52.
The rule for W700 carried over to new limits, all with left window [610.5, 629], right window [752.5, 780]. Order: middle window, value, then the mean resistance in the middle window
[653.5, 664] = -2.1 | 4.55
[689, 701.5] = -4.5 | 5.08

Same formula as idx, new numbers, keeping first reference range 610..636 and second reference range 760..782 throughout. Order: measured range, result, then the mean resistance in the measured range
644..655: -2.5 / 4.72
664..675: -3.1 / 4.82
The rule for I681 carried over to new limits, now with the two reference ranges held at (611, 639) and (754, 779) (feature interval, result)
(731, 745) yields -4.8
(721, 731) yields -4.6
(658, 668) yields -2.3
